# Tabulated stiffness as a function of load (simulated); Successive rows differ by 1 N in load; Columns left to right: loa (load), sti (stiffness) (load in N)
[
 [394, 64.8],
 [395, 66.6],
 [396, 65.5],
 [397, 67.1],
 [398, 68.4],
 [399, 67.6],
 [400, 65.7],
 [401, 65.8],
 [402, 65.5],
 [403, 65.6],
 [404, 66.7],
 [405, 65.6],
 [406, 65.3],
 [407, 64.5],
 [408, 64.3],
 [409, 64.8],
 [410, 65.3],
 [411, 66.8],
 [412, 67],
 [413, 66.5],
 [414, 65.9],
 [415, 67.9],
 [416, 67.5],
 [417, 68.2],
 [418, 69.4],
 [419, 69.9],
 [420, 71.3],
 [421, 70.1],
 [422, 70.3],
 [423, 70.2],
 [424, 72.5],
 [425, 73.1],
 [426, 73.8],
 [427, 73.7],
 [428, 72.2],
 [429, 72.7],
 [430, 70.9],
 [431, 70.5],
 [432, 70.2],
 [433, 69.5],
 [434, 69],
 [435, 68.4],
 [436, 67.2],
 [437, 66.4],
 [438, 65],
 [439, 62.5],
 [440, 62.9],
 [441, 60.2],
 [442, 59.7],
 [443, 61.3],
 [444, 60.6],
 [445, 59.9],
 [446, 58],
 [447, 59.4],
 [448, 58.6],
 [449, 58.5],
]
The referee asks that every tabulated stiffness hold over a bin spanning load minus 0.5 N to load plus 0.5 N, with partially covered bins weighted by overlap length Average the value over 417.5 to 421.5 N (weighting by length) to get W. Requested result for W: 70.2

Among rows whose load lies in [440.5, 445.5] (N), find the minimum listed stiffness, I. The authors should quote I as 59.7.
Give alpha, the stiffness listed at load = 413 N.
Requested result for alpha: 66.5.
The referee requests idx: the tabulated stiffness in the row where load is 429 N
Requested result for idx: 72.7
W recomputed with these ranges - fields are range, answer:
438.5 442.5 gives 61.3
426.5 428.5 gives 73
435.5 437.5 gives 66.8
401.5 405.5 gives 65.8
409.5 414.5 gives 66.3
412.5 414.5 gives 66.2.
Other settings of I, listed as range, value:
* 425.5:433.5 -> 69.5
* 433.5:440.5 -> 62.5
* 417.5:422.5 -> 69.4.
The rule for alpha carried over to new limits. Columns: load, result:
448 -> 58.6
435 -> 68.4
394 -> 64.8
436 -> 67.2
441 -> 60.2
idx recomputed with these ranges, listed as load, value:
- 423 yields 70.2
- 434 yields 69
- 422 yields 70.3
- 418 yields 69.4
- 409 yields 64.8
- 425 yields 73.1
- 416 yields 67.5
